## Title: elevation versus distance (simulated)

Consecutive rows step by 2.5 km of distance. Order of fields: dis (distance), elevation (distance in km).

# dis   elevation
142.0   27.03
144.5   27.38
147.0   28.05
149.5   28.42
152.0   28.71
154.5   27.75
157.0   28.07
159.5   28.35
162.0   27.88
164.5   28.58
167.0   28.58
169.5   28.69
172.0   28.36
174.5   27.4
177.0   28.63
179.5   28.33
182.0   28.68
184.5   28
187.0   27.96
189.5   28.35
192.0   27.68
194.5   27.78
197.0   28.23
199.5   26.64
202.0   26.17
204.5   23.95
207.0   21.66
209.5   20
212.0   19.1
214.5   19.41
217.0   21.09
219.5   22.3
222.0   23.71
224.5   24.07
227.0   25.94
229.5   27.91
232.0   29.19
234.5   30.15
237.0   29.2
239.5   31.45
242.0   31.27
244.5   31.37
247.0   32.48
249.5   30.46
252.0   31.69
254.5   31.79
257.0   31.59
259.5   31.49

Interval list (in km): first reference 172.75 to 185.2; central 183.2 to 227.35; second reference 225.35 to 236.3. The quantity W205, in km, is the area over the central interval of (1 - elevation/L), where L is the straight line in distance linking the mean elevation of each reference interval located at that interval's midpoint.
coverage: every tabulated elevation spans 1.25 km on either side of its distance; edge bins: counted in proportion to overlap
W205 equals 5.7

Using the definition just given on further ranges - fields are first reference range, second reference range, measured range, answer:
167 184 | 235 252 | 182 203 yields 1.0 km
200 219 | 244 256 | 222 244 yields -0.7 km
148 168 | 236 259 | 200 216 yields 4.3 km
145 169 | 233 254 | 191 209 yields 2.4 km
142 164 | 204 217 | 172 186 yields -2.0 km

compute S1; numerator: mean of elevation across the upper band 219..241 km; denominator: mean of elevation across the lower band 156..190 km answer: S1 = 0.97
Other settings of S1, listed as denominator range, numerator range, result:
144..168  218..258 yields 1.03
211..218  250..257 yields 1.59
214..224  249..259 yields 1.43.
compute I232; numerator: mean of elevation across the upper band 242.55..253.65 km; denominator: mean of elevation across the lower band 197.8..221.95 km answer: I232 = 1.40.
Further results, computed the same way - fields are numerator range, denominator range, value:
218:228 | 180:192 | 0.85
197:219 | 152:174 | 0.80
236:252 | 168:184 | 1.10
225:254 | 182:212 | 1.16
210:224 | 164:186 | 0.75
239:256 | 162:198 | 1.12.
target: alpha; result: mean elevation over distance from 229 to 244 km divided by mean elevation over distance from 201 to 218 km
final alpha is 1.39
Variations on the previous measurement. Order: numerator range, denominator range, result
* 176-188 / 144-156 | 1.01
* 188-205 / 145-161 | 0.96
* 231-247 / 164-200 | 1.09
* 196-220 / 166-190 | 0.81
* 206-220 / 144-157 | 0.73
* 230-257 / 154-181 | 1.09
